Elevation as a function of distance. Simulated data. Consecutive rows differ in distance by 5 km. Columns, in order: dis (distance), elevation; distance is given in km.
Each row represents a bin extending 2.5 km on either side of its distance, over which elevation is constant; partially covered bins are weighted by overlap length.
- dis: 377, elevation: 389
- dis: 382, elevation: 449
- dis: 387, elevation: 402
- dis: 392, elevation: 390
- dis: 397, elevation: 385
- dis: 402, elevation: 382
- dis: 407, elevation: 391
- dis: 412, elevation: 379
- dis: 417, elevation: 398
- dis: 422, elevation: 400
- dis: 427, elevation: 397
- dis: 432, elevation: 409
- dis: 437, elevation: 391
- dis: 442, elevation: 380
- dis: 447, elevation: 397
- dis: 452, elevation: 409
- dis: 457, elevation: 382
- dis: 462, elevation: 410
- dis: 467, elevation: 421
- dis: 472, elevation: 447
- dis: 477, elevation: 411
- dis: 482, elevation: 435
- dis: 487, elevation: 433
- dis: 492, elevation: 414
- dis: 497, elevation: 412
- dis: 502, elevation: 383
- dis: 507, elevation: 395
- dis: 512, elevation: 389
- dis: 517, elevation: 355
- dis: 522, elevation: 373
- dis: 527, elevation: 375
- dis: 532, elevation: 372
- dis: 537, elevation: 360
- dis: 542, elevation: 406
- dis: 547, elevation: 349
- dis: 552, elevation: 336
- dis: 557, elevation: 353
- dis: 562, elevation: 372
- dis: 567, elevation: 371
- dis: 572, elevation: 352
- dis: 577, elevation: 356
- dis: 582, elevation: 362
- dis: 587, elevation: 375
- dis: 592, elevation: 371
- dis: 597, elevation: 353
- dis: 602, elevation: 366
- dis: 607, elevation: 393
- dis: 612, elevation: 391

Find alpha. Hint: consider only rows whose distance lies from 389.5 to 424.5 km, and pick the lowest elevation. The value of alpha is 379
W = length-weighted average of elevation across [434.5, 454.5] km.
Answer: 394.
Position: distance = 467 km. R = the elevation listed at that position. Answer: 421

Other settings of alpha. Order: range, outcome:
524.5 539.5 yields 360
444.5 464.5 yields 382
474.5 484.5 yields 411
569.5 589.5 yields 352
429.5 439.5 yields 391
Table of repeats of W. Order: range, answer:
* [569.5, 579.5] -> 354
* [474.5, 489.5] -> 426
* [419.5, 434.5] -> 402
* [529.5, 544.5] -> 379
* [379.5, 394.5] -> 414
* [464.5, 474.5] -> 434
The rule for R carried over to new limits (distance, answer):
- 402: 382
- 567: 371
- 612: 391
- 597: 353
